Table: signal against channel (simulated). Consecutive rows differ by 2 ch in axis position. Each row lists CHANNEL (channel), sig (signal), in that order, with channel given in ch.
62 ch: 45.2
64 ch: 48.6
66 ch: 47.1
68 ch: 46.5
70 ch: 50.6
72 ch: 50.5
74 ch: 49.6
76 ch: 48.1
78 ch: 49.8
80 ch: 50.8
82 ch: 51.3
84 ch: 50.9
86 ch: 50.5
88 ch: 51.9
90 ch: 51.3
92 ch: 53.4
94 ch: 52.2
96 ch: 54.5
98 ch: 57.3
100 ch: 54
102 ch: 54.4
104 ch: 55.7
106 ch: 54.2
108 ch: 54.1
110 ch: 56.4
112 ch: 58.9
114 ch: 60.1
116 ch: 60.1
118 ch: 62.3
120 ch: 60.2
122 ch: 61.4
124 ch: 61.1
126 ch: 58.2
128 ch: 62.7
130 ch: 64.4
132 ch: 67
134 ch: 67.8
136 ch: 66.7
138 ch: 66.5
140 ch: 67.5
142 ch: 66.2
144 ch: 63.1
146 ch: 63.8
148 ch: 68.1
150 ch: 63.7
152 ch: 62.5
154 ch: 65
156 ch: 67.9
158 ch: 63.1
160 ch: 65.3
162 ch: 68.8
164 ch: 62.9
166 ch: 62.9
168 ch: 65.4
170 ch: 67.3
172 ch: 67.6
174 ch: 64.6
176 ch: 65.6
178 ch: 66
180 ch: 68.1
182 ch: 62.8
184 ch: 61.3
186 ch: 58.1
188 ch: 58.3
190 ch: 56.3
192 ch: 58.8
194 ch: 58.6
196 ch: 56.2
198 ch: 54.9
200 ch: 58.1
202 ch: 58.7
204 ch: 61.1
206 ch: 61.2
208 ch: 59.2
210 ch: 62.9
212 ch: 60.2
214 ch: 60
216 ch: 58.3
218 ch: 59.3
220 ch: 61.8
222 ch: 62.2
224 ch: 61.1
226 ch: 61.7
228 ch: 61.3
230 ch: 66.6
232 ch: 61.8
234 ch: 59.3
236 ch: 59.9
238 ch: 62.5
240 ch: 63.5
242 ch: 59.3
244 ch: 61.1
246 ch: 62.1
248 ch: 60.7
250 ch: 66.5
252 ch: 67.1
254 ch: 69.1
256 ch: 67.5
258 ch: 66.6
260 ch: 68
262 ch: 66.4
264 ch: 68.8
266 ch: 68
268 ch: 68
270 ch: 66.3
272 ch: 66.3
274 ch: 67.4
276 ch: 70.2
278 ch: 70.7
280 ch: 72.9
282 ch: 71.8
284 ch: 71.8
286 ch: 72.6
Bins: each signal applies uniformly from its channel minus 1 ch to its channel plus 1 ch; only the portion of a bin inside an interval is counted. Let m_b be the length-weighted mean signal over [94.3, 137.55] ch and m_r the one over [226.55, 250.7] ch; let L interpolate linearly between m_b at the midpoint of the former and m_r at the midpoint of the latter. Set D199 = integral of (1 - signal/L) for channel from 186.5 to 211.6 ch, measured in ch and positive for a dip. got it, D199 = 1.02 ch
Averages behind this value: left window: 59.6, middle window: 58.7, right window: 62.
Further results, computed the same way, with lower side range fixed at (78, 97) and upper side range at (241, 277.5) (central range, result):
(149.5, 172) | -2.8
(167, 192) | -1.6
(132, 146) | -2.5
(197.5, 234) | 1.1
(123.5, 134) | -1.5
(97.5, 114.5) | -0.8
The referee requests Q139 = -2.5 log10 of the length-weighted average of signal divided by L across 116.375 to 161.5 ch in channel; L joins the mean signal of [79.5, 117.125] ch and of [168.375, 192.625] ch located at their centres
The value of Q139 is -0.100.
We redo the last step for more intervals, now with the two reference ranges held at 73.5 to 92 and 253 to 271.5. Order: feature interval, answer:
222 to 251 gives 0.05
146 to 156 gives -0.14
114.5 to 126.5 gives -0.12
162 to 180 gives -0.12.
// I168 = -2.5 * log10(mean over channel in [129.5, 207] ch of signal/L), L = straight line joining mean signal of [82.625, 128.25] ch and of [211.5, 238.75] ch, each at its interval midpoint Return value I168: -0.08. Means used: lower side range 56.2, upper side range 61.1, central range 63.4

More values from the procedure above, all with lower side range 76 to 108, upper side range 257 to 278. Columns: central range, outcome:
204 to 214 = 0.034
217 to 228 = 0.046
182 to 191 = 0.033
